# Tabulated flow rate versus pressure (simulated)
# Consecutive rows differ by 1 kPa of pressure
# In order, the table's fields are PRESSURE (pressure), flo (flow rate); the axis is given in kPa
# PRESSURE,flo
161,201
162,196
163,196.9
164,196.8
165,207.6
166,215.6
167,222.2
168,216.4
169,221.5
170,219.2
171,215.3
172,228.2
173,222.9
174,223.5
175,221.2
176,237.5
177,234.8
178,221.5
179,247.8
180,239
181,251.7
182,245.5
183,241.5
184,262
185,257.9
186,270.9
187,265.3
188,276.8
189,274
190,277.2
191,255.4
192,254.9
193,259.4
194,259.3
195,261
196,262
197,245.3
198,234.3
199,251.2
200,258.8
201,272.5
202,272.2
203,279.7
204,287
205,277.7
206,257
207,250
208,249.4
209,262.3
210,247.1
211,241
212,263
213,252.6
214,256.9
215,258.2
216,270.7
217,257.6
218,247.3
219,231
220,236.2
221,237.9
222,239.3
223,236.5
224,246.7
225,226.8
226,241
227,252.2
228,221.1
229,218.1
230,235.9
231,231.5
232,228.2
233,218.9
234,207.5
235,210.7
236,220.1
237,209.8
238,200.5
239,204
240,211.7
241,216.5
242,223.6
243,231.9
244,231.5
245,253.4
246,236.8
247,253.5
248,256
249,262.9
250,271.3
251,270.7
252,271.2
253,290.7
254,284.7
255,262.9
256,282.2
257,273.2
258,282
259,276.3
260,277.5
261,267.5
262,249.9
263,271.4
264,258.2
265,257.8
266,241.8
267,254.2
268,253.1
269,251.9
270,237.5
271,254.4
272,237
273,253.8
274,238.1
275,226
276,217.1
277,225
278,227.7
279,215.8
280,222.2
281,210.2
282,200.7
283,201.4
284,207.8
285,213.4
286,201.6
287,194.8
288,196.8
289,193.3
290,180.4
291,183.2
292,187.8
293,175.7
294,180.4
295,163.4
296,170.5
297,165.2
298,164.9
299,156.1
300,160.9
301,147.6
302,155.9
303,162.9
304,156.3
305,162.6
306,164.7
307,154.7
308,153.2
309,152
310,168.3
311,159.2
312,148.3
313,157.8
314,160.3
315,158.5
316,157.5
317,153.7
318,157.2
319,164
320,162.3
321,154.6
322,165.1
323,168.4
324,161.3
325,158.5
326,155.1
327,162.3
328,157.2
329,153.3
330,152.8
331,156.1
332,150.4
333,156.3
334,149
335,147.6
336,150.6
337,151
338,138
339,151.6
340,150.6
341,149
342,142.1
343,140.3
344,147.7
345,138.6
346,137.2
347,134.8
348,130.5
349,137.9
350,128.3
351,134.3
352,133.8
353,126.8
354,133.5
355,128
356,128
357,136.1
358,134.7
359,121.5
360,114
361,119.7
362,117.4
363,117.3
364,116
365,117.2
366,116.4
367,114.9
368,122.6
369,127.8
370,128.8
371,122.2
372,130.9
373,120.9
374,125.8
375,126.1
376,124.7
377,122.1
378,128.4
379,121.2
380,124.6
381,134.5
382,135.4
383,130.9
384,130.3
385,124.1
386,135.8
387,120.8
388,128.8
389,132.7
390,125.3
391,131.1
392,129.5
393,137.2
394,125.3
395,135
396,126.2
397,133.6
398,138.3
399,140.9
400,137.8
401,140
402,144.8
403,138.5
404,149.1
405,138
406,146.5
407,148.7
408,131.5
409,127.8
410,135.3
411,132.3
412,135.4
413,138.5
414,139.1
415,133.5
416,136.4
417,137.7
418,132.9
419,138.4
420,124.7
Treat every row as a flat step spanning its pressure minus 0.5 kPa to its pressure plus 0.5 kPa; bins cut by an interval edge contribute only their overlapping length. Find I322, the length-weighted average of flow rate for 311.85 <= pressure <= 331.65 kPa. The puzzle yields 158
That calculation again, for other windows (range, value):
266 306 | 200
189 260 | 249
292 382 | 144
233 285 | 242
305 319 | 158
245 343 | 198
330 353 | 143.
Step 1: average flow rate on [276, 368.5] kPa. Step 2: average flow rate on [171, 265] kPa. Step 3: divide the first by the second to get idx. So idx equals 0.63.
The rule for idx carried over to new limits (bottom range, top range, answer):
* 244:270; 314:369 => 0.54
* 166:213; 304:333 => 0.63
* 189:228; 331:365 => 0.54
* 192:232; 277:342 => 0.67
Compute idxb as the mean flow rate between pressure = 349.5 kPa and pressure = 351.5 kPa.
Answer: 131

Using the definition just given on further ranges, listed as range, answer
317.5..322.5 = 161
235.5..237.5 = 215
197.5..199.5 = 243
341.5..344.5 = 143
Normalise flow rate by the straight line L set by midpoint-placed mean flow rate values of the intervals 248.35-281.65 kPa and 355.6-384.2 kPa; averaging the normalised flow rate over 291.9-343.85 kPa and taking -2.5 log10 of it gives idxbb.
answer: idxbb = 0.189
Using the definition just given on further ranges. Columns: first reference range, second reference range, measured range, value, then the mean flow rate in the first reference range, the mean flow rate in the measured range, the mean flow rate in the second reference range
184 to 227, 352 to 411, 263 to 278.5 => -0.16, 256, 243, 129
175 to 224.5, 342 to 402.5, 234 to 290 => -0.14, 254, 238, 129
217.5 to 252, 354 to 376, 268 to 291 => -0.12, 234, 218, 123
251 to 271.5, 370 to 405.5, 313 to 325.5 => 0.26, 265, 160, 131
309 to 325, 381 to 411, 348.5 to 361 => 0.14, 159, 129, 134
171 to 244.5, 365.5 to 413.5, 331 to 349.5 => 0.12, 244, 145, 131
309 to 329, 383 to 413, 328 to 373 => 0.11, 159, 135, 135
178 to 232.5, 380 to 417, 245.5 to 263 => -0.21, 252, 269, 135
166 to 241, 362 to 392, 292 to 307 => 0.09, 243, 164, 125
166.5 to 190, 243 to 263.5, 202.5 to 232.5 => 0.02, 241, 248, 265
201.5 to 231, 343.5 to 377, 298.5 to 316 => 0.10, 250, 158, 127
